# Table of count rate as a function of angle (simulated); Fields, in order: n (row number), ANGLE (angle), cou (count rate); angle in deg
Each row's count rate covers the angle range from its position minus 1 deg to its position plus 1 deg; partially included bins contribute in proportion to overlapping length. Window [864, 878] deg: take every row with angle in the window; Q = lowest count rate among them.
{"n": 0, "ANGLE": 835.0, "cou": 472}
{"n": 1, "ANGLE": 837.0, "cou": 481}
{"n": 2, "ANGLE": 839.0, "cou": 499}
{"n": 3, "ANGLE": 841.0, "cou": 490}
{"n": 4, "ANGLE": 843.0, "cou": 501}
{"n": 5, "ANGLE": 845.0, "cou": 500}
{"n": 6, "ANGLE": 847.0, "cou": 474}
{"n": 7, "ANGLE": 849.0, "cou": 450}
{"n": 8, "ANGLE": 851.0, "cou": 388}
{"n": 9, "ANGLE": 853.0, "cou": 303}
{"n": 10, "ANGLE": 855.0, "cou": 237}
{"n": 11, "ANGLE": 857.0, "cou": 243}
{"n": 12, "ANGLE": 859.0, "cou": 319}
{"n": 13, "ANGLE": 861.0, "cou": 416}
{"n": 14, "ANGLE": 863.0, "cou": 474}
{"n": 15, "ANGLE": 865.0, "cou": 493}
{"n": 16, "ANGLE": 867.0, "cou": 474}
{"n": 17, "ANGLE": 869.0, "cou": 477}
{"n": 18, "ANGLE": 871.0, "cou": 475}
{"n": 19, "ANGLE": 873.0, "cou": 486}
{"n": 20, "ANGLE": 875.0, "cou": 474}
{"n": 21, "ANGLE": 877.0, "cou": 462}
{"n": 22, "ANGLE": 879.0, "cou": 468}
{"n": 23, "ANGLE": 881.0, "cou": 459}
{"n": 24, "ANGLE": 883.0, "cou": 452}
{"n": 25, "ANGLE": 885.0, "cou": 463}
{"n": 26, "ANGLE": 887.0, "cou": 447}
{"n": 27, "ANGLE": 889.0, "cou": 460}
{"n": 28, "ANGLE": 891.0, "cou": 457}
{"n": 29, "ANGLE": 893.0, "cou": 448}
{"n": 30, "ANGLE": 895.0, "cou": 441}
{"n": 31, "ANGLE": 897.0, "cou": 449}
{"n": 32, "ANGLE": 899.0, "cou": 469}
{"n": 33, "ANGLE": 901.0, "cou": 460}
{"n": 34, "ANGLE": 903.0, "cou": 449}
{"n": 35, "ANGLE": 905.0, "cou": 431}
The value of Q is 462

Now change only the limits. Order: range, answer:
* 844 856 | 237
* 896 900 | 449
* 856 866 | 243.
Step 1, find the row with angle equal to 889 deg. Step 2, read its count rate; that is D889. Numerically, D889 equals 460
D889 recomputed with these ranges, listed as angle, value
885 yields 463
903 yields 449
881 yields 459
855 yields 237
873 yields 486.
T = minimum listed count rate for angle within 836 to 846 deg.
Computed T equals 481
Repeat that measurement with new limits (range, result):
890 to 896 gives 441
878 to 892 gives 447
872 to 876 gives 474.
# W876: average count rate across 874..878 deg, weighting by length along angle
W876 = 468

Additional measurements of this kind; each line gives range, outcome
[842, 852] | 463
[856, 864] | 363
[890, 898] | 449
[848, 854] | 380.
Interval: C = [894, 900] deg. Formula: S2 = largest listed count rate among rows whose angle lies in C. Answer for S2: 469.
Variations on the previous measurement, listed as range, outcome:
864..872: 493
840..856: 501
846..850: 474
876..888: 468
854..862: 416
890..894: 457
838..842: 499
